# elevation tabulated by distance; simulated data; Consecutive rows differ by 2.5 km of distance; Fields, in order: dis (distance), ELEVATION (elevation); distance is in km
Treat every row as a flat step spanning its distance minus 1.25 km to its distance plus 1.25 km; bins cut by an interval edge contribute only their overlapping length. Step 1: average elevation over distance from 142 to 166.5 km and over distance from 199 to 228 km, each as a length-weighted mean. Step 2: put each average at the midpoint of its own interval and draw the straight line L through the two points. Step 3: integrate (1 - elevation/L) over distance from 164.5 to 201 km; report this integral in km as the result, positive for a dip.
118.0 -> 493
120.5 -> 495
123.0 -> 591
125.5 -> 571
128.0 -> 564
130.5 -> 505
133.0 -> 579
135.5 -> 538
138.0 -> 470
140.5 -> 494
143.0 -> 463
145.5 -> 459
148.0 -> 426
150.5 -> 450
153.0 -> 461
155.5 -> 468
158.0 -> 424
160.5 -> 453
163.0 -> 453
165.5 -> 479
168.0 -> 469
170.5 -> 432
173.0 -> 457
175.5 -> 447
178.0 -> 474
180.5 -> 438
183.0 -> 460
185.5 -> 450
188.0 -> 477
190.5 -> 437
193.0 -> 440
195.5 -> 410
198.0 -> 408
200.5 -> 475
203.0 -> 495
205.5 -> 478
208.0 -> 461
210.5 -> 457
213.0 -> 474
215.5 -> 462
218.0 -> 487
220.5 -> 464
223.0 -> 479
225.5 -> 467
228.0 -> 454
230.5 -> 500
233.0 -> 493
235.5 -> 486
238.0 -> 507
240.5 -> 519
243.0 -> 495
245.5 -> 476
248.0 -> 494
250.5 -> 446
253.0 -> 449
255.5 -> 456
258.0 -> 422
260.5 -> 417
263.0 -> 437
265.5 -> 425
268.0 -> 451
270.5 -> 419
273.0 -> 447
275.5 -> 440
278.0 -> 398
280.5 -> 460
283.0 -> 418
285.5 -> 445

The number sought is 1.0 km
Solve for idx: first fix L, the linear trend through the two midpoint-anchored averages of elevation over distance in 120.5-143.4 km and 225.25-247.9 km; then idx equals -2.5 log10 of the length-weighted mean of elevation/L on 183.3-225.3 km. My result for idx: 0.10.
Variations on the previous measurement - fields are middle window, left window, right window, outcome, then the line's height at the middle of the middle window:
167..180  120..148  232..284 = 0.10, 497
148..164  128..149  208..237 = 0.10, 492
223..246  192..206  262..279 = -0.11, 441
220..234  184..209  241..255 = -0.03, 465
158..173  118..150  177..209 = 0.06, 480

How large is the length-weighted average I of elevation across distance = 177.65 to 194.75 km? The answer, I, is 451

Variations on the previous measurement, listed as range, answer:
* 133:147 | 492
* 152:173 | 455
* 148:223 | 456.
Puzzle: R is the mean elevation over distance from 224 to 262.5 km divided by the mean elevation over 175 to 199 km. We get 1.06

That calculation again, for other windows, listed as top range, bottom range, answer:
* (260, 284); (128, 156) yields 0.89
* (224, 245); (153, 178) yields 1.08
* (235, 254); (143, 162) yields 1.08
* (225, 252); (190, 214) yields 1.07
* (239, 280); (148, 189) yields 0.99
